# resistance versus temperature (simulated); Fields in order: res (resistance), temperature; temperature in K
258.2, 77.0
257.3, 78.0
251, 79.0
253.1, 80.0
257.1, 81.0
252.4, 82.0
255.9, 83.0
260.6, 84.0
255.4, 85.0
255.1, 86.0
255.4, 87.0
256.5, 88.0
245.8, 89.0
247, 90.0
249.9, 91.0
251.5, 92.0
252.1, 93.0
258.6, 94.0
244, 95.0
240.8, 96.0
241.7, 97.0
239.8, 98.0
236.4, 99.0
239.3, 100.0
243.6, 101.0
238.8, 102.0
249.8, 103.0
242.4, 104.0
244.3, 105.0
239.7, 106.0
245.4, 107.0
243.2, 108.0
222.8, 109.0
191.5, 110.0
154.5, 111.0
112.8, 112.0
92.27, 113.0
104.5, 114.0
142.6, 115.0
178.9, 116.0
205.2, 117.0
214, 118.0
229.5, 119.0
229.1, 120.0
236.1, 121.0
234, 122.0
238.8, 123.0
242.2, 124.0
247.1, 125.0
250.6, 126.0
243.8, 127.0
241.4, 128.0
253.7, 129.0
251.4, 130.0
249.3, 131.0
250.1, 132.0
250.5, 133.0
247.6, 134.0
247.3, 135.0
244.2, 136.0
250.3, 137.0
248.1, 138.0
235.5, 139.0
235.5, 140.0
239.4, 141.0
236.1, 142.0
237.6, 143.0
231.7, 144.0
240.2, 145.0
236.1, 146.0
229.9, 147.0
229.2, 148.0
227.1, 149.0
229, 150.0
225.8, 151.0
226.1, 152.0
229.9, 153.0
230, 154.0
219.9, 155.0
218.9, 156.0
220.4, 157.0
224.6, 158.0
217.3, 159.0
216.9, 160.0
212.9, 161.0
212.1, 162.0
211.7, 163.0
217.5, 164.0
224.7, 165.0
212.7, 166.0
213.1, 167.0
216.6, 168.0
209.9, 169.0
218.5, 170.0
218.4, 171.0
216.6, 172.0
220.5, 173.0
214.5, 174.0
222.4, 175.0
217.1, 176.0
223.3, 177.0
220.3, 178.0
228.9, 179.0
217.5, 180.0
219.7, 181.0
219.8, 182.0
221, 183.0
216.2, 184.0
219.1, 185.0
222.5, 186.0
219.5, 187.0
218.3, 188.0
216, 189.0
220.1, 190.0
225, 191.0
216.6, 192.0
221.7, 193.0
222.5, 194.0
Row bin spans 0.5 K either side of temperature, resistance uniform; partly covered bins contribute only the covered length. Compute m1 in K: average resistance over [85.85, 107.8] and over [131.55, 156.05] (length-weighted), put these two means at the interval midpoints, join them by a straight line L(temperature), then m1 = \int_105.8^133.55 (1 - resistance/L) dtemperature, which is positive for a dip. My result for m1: 3.1 K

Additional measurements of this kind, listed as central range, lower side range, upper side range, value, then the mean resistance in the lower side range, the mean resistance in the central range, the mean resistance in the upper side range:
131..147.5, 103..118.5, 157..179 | -3.0 K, 191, 242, 218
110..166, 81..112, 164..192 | 1.8 K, 240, 222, 219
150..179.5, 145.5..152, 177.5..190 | 0.7 K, 229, 220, 220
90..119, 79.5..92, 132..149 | 3.9 K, 254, 216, 240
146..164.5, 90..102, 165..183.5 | 0.2 K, 245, 223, 219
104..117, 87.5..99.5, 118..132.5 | 3.2 K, 247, 184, 242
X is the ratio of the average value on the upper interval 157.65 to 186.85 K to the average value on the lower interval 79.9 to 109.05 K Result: 0.88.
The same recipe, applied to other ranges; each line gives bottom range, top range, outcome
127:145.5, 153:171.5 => 0.89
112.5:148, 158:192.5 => 0.96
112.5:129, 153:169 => 1.04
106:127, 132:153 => 1.17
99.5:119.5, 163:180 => 1.08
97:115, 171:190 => 1.06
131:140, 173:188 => 0.89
